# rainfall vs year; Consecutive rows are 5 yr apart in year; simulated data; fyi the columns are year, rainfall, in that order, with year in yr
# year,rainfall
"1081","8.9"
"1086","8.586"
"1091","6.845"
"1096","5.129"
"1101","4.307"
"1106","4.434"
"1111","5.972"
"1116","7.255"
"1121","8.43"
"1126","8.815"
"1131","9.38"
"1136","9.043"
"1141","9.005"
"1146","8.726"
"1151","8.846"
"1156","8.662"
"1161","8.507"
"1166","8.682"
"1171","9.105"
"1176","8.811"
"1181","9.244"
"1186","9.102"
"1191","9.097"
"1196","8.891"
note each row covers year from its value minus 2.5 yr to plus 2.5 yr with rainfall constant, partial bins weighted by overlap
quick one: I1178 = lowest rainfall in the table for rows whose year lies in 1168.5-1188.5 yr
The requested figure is 8.811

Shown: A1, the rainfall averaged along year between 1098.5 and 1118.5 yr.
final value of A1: 5.49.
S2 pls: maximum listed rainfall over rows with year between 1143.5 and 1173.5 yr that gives 9.105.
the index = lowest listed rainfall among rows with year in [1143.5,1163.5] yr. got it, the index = 8.507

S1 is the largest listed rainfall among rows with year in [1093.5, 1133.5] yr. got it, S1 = 9.38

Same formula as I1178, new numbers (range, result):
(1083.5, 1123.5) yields 4.307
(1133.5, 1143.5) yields 9.005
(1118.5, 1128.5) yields 8.43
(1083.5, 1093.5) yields 6.845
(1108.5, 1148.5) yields 5.972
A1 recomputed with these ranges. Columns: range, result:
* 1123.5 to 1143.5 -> 9.06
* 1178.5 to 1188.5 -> 9.17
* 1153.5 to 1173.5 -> 8.74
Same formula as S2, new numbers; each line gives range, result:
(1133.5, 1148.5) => 9.043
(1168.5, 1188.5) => 9.244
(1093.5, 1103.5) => 5.129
